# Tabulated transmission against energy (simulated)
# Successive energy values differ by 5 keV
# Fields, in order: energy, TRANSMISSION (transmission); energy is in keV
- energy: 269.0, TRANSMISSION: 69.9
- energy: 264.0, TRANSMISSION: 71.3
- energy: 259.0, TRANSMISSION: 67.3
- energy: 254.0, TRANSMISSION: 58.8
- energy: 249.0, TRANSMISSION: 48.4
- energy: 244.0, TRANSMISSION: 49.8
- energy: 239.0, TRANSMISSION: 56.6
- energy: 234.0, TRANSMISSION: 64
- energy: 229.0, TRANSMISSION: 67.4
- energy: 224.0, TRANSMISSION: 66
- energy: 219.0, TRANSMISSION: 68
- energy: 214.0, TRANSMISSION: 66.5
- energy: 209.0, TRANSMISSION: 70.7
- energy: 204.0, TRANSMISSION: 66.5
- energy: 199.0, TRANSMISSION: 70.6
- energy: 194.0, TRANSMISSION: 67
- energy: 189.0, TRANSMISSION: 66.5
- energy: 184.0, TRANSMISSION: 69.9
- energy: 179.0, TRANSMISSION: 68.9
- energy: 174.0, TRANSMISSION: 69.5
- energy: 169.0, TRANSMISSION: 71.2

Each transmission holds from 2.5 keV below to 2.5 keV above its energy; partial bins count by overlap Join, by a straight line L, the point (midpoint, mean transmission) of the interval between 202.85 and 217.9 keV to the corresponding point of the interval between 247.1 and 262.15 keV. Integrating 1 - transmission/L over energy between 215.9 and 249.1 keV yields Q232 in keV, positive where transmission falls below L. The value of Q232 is 1.4 keV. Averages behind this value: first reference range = 68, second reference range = 59.1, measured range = 61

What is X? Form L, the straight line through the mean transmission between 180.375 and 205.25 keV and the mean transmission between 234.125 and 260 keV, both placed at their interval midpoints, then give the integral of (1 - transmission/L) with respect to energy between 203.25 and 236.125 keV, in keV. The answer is -2.5 keV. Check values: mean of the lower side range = 68.2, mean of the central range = 67.1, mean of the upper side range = 56.3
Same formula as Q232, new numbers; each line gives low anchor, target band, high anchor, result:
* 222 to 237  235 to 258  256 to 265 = 4.1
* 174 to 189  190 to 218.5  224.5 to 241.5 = -0.8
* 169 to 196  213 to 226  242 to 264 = -0.8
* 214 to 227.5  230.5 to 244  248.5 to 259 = 0.8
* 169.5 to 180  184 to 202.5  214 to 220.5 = 0.1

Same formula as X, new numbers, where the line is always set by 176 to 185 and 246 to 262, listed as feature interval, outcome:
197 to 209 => -0.5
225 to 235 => -0.7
